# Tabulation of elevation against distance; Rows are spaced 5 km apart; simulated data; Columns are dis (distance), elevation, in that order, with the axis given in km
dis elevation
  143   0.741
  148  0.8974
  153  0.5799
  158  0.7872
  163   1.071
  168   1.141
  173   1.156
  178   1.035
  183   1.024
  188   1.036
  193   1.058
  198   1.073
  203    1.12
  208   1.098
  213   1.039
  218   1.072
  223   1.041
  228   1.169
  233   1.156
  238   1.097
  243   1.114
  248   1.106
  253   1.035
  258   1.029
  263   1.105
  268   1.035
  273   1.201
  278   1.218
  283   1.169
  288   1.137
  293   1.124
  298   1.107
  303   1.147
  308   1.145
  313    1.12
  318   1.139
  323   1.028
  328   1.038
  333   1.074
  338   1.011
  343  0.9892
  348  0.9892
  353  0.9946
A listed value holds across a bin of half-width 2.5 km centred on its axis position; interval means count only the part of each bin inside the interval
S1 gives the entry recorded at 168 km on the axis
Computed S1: 1.141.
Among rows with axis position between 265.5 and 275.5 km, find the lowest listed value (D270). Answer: 1.035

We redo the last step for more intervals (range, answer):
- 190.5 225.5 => 1.039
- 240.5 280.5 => 1.029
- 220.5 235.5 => 1.041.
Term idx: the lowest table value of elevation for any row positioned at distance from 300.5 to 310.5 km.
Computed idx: 1.145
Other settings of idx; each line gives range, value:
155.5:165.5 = 0.7872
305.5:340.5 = 1.011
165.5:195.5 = 1.024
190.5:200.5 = 1.058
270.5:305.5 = 1.107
